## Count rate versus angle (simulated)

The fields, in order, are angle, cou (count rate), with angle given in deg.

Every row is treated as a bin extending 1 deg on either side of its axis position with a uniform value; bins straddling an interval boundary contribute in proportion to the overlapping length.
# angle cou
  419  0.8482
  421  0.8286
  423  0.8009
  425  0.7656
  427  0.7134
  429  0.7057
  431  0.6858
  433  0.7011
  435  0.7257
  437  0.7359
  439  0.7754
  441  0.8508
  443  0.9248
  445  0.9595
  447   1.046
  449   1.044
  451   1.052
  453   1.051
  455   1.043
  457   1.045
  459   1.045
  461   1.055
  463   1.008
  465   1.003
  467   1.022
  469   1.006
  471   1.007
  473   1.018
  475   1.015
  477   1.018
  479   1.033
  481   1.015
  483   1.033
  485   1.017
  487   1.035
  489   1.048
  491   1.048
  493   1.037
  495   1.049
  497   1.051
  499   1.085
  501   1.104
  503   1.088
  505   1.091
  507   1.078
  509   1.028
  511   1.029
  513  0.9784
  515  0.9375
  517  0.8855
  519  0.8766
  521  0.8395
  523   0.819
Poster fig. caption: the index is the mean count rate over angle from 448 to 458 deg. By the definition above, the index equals 1.05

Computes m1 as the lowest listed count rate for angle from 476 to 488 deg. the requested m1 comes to 1.015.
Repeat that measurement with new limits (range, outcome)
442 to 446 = 0.9248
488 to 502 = 1.037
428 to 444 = 0.6858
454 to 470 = 1.003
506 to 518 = 0.8855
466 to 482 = 1.006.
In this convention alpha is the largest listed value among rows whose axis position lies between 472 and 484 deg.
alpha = 1.033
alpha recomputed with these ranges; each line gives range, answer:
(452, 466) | 1.055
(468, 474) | 1.018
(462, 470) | 1.022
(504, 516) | 1.091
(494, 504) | 1.104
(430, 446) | 0.9595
